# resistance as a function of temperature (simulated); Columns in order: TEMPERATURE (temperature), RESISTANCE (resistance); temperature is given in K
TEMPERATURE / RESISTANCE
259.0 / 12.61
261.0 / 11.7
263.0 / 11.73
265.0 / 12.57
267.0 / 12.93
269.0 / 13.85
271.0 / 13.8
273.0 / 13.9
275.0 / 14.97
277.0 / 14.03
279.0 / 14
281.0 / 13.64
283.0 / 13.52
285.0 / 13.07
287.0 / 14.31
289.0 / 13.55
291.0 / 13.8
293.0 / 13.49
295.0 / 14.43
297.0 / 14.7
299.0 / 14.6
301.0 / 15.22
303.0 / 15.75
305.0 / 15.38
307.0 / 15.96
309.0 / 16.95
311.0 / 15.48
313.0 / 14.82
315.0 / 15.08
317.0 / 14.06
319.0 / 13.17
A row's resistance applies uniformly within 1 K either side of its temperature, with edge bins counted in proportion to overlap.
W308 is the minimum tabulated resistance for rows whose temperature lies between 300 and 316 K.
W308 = 14.82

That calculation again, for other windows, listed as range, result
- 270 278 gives 13.8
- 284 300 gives 13.07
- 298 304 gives 14.6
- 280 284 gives 13.52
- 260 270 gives 11.7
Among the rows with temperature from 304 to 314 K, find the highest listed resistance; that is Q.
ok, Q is 16.95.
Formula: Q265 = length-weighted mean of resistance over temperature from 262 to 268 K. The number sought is 12.4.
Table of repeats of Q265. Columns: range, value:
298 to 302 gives 14.9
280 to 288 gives 13.6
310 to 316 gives 15.1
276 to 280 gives 14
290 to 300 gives 14.2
